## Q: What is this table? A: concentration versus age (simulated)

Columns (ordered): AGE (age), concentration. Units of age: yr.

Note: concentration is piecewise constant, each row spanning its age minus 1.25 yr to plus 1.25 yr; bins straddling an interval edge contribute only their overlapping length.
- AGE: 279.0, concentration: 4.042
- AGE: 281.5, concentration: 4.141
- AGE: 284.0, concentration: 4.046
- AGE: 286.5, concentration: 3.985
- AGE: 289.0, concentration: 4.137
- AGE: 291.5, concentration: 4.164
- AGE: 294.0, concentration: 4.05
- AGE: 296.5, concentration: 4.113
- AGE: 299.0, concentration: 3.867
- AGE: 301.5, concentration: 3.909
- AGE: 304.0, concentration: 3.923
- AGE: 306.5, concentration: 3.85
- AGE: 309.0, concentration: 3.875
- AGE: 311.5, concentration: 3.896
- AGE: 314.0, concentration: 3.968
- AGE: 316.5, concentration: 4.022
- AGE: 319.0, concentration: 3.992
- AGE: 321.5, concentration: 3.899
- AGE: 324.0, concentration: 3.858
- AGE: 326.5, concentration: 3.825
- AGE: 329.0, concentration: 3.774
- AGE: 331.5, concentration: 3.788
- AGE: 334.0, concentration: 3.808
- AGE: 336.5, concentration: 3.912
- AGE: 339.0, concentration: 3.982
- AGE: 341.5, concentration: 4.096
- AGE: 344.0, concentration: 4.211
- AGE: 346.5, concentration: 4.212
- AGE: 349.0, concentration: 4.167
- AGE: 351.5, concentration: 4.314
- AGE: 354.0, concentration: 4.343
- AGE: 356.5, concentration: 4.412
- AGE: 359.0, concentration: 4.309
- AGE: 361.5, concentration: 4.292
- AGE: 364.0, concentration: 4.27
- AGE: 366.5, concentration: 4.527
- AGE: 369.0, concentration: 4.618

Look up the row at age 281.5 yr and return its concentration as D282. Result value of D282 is 4.141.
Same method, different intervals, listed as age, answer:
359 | 4.309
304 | 3.923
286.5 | 3.985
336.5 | 3.912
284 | 4.046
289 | 4.137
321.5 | 3.899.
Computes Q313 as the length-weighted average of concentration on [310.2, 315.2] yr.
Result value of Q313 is 3.93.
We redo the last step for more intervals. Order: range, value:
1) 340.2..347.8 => 4.17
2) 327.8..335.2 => 3.79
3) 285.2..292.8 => 4.09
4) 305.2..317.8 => 3.92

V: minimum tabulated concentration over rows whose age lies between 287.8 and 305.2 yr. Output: 3.867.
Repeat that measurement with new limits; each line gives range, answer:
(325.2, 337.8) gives 3.774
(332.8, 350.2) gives 3.808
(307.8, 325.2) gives 3.858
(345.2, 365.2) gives 4.167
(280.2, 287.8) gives 3.985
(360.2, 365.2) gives 4.27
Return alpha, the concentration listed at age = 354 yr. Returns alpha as 4.343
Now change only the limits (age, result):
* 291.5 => 4.164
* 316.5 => 4.022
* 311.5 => 3.896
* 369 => 4.618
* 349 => 4.167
